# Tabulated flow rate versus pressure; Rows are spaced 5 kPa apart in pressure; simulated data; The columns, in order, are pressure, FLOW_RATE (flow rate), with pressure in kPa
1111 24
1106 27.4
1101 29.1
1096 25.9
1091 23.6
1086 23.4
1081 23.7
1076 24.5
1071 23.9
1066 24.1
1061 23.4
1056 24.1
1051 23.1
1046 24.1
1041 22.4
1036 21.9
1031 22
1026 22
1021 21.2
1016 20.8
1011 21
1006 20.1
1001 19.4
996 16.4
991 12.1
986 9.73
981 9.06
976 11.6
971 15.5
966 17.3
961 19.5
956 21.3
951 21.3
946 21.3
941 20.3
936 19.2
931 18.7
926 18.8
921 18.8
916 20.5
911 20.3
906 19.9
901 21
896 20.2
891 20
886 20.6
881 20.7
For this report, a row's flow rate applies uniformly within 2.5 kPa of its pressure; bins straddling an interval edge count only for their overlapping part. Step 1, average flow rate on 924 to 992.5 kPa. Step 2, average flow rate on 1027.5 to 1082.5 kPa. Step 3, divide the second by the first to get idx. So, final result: 1.4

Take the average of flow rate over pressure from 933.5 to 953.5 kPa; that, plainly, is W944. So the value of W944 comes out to 20.5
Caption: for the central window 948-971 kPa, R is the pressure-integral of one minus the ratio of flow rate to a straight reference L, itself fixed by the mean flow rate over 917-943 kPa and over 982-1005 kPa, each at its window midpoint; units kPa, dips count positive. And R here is -3.2 kPa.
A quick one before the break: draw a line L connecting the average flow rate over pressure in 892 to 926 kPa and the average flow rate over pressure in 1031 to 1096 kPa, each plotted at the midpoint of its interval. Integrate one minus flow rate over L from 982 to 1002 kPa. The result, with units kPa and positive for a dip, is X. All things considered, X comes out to 7.6 kPa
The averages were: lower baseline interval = 20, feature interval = 13.6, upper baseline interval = 23.6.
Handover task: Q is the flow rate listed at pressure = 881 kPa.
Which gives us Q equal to 20.7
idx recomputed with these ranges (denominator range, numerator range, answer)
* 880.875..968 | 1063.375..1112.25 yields 1.25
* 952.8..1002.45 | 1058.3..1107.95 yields 1.64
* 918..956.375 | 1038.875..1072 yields 1.19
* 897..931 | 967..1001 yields 0.66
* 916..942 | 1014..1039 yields 1.12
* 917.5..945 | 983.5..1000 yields 0.69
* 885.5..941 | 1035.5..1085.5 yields 1.19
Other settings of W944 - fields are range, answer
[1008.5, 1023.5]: 21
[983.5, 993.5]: 10.9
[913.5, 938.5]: 19.2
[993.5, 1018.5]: 19.5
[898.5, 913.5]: 20.4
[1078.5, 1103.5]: 25.1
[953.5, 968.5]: 19.4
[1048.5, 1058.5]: 23.6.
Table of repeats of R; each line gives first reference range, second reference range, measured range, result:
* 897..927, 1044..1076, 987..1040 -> 7.4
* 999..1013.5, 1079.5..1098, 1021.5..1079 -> -2.2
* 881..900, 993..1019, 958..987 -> 8.2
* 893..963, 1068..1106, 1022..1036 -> 0.8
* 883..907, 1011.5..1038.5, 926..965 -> 1.5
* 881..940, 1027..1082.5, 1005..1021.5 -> 1.1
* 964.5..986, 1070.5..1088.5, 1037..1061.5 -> -3.2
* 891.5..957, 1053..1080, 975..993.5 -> 9.5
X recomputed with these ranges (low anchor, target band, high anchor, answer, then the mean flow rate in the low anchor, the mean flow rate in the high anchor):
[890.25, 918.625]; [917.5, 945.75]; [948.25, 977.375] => -0.21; 20.3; 18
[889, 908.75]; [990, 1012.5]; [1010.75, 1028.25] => 3.29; 20.3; 21.3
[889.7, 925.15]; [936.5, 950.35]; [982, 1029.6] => -1.00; 20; 17.9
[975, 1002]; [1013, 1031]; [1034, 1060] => -2.60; 12.8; 23.2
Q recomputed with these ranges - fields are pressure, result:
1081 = 23.7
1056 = 24.1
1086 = 23.4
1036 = 21.9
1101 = 29.1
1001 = 19.4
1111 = 24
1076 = 24.5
